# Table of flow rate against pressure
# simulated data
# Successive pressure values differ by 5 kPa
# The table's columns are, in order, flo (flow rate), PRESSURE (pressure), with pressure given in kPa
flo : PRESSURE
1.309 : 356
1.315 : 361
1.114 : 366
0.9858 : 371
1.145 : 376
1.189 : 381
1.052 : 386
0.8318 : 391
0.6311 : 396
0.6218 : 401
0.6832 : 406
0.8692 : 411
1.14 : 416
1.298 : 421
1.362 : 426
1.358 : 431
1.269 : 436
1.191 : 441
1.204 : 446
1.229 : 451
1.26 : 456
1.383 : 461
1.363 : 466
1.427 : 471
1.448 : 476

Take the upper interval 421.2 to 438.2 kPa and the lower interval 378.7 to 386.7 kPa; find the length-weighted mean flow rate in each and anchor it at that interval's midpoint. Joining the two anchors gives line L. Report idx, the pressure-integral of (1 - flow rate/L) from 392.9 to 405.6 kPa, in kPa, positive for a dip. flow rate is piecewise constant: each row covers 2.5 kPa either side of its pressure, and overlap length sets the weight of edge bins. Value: 5.9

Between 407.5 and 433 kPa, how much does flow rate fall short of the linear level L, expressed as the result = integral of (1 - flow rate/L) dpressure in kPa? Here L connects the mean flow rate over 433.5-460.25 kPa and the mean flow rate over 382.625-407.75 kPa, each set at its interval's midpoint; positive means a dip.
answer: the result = -4.3 kPa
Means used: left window 0.781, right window 1.24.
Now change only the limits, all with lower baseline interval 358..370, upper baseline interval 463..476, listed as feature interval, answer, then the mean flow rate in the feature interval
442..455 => 1.4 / 1.22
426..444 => 0.7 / 1.28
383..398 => 4.7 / 0.857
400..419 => 6.3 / 0.857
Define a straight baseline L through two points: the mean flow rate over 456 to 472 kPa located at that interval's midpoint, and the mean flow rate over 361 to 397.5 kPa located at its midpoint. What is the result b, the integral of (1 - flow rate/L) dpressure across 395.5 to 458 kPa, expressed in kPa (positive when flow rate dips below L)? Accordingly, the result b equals 6.47 kPa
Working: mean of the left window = 1.02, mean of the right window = 1.37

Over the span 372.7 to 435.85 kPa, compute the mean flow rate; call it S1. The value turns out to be 1.02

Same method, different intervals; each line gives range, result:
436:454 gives 1.22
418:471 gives 1.3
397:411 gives 0.689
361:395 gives 1.05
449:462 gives 1.28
